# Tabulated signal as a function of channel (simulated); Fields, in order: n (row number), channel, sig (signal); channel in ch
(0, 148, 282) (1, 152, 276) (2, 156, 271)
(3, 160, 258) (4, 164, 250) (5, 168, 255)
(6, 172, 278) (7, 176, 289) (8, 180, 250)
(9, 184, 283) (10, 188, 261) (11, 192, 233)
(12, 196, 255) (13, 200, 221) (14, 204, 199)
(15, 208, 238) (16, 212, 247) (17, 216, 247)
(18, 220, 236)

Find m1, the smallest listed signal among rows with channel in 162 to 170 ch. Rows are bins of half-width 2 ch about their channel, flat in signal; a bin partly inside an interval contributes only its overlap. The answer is 250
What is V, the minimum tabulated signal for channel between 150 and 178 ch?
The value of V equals 250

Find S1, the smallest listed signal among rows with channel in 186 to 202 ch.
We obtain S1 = 221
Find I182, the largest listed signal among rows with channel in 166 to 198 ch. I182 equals 289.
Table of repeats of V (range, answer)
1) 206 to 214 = 238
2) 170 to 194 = 233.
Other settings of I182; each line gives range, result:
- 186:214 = 261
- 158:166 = 258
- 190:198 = 255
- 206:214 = 247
